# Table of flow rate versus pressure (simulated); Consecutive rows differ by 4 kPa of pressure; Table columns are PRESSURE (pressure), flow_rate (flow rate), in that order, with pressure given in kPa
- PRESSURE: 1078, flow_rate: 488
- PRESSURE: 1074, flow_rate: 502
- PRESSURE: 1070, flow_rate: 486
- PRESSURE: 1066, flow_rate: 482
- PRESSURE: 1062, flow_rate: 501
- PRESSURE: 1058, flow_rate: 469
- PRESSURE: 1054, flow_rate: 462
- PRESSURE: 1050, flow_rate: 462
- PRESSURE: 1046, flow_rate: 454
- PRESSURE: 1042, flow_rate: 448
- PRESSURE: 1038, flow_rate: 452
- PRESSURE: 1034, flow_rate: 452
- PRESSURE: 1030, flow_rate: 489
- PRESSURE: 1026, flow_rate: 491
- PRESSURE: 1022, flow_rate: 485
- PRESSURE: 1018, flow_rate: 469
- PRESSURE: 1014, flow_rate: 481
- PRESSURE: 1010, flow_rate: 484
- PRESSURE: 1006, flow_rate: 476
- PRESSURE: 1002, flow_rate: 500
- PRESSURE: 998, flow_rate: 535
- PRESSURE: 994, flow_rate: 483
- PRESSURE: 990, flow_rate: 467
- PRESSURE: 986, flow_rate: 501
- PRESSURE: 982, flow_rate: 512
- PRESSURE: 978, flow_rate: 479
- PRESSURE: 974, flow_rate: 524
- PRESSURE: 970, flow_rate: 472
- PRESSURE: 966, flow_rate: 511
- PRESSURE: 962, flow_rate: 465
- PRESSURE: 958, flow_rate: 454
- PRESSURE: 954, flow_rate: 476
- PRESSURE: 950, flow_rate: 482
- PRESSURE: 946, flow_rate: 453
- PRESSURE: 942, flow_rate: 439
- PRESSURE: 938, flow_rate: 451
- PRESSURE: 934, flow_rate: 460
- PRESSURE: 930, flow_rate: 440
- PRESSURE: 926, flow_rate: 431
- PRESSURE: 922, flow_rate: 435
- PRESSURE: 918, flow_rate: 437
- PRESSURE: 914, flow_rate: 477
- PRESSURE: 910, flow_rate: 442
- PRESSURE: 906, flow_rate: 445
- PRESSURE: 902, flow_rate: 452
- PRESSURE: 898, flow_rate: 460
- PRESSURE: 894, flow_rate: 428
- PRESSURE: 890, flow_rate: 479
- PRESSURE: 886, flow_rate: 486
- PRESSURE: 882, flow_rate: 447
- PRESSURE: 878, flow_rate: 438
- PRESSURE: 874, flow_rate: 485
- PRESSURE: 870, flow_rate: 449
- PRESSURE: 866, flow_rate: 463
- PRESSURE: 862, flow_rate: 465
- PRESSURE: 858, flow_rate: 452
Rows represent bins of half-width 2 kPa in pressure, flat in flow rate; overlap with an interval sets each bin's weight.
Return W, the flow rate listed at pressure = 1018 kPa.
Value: 469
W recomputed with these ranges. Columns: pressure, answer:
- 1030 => 489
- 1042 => 448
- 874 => 485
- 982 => 512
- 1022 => 485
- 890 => 479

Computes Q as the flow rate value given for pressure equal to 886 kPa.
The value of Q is 486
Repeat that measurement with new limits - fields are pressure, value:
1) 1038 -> 452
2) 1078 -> 488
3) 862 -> 465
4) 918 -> 437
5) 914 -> 477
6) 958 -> 454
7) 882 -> 447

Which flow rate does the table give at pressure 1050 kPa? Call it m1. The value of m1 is 462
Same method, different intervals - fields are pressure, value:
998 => 535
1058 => 469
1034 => 452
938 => 451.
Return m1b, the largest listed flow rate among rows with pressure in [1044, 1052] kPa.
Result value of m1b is 462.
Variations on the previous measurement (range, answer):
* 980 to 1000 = 535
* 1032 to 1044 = 452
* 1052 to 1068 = 501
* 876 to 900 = 486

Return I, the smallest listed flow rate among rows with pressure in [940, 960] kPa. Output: 439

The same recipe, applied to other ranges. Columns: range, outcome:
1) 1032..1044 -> 448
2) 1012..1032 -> 469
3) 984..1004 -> 467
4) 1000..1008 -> 476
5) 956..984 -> 454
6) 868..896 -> 428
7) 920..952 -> 431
